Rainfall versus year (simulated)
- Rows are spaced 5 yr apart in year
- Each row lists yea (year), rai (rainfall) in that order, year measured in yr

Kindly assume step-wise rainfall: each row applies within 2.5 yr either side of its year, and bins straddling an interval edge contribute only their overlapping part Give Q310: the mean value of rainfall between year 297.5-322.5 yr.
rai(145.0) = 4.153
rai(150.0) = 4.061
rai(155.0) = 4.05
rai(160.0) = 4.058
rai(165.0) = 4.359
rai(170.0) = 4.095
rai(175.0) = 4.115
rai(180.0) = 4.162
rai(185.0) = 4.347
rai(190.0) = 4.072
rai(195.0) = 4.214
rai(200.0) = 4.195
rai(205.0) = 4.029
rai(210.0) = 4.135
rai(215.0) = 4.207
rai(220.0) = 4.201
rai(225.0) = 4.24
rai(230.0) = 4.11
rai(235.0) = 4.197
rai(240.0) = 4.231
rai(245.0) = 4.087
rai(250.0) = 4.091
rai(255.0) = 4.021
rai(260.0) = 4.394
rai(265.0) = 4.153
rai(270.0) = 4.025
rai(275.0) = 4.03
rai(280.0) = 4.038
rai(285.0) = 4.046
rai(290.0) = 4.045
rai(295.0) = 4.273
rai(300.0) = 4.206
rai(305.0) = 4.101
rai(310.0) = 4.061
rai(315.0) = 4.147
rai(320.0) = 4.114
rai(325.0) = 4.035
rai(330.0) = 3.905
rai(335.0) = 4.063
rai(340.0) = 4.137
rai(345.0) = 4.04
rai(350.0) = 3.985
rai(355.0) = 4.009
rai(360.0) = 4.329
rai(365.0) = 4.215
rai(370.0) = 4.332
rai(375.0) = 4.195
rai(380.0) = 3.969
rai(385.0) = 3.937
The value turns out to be 4.13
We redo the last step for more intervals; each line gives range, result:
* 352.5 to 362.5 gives 4.17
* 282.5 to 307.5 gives 4.13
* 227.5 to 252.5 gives 4.14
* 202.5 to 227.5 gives 4.16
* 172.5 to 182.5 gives 4.14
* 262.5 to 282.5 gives 4.06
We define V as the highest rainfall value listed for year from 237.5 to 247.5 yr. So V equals 4.231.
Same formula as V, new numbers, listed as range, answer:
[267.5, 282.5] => 4.038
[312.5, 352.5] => 4.147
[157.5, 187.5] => 4.359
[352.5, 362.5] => 4.329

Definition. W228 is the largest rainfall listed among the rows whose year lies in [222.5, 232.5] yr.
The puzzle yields 4.24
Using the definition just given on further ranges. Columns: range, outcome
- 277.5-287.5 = 4.046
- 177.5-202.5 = 4.347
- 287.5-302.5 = 4.273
